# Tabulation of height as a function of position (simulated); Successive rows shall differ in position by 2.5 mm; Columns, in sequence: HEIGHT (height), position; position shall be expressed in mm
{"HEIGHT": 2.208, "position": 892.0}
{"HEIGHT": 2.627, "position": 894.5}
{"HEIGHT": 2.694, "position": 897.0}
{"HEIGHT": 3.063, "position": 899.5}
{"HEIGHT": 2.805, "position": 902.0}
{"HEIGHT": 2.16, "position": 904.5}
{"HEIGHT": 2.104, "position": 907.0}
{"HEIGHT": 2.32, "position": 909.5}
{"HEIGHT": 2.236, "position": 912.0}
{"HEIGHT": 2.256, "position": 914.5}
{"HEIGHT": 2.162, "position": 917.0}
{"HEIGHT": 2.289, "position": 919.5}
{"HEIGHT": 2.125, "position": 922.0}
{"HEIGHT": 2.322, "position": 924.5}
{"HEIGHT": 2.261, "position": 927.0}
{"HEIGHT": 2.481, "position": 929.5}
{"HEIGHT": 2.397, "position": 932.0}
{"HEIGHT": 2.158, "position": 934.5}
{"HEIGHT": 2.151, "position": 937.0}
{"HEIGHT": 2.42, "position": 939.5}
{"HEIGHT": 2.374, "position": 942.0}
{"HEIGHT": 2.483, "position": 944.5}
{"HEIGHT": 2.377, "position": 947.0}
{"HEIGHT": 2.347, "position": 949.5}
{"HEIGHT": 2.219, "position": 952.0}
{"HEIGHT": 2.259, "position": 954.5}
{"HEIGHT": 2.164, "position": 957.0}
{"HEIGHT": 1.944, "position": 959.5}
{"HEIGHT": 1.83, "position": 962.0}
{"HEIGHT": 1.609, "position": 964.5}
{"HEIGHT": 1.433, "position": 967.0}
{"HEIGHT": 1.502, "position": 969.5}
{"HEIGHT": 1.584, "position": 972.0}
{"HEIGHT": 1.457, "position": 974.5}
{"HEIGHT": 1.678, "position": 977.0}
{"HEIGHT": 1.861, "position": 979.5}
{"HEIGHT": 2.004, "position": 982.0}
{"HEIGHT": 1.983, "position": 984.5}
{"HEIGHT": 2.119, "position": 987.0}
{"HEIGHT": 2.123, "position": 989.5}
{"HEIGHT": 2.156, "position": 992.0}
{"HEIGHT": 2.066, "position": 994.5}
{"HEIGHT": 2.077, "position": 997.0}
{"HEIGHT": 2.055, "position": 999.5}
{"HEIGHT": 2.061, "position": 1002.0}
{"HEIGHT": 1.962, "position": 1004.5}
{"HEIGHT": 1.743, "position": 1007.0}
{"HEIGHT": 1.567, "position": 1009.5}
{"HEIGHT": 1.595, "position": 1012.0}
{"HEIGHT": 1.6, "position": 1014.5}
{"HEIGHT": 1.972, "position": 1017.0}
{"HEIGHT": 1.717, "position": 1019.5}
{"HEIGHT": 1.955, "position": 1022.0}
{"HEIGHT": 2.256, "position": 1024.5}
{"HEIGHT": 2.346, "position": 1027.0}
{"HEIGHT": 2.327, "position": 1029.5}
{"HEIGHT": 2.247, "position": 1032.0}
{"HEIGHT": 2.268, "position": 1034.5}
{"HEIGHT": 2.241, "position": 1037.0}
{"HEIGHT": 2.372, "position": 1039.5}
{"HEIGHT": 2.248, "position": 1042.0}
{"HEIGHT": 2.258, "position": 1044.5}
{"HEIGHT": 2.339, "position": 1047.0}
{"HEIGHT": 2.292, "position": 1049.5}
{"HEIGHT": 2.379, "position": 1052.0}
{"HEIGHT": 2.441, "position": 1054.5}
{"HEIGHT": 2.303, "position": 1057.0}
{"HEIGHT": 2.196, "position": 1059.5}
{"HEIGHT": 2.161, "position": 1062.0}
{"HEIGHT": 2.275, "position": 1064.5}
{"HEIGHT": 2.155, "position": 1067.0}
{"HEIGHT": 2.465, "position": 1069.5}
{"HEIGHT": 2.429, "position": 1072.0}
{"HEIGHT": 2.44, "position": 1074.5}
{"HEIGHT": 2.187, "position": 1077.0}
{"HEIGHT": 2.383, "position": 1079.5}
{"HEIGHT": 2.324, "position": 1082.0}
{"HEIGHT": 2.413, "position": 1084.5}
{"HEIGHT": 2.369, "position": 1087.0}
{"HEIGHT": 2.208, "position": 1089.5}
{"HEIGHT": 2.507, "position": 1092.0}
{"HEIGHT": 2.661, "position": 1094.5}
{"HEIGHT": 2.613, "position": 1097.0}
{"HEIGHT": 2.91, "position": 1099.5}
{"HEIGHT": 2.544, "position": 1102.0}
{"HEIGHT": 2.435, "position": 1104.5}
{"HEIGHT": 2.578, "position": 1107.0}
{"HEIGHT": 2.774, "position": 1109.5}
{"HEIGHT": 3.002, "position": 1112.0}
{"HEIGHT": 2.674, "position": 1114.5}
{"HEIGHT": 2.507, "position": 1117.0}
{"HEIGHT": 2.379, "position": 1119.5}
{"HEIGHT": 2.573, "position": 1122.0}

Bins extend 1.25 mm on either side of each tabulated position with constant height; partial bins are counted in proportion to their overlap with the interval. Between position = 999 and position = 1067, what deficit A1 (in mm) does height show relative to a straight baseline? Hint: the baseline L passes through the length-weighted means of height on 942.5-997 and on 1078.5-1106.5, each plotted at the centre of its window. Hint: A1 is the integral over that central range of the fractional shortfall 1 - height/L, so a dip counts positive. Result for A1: 3.7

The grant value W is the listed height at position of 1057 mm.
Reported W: 2.303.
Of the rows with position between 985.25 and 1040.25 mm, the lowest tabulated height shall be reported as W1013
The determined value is 1.567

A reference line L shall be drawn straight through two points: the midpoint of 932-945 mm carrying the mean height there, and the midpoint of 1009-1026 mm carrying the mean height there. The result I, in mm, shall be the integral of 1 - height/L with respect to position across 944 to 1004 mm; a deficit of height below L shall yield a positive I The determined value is 3.6 mm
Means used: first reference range 2.32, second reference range 1.83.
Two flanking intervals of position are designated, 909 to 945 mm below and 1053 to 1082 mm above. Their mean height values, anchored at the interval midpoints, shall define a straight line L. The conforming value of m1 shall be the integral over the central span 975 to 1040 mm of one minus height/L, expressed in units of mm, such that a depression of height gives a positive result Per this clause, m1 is 8.5 mm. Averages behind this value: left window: 2.29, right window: 2.31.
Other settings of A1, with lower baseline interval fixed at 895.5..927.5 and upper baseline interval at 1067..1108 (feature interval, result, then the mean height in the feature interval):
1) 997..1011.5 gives 3.2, 1.88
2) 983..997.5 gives 2.0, 2.09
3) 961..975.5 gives 5.0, 1.57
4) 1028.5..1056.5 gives 1.4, 2.31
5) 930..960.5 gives 1.4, 2.28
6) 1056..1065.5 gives 0.8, 2.23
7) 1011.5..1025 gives 3.2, 1.84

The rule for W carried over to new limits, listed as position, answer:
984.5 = 1.983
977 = 1.678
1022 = 1.955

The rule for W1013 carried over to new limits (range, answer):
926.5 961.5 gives 1.944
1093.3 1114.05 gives 2.435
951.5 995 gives 1.433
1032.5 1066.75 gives 2.161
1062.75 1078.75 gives 2.155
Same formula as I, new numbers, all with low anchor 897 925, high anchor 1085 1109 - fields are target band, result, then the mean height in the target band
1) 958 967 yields 2.46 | 1.75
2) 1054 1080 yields 2.12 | 2.31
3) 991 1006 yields 2.40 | 2.06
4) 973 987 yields 3.51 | 1.82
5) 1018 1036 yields 2.30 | 2.16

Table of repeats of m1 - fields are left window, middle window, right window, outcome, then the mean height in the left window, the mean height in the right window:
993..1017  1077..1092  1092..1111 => 0.98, 1.87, 2.64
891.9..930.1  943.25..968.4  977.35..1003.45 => 1.49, 2.39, 2.04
